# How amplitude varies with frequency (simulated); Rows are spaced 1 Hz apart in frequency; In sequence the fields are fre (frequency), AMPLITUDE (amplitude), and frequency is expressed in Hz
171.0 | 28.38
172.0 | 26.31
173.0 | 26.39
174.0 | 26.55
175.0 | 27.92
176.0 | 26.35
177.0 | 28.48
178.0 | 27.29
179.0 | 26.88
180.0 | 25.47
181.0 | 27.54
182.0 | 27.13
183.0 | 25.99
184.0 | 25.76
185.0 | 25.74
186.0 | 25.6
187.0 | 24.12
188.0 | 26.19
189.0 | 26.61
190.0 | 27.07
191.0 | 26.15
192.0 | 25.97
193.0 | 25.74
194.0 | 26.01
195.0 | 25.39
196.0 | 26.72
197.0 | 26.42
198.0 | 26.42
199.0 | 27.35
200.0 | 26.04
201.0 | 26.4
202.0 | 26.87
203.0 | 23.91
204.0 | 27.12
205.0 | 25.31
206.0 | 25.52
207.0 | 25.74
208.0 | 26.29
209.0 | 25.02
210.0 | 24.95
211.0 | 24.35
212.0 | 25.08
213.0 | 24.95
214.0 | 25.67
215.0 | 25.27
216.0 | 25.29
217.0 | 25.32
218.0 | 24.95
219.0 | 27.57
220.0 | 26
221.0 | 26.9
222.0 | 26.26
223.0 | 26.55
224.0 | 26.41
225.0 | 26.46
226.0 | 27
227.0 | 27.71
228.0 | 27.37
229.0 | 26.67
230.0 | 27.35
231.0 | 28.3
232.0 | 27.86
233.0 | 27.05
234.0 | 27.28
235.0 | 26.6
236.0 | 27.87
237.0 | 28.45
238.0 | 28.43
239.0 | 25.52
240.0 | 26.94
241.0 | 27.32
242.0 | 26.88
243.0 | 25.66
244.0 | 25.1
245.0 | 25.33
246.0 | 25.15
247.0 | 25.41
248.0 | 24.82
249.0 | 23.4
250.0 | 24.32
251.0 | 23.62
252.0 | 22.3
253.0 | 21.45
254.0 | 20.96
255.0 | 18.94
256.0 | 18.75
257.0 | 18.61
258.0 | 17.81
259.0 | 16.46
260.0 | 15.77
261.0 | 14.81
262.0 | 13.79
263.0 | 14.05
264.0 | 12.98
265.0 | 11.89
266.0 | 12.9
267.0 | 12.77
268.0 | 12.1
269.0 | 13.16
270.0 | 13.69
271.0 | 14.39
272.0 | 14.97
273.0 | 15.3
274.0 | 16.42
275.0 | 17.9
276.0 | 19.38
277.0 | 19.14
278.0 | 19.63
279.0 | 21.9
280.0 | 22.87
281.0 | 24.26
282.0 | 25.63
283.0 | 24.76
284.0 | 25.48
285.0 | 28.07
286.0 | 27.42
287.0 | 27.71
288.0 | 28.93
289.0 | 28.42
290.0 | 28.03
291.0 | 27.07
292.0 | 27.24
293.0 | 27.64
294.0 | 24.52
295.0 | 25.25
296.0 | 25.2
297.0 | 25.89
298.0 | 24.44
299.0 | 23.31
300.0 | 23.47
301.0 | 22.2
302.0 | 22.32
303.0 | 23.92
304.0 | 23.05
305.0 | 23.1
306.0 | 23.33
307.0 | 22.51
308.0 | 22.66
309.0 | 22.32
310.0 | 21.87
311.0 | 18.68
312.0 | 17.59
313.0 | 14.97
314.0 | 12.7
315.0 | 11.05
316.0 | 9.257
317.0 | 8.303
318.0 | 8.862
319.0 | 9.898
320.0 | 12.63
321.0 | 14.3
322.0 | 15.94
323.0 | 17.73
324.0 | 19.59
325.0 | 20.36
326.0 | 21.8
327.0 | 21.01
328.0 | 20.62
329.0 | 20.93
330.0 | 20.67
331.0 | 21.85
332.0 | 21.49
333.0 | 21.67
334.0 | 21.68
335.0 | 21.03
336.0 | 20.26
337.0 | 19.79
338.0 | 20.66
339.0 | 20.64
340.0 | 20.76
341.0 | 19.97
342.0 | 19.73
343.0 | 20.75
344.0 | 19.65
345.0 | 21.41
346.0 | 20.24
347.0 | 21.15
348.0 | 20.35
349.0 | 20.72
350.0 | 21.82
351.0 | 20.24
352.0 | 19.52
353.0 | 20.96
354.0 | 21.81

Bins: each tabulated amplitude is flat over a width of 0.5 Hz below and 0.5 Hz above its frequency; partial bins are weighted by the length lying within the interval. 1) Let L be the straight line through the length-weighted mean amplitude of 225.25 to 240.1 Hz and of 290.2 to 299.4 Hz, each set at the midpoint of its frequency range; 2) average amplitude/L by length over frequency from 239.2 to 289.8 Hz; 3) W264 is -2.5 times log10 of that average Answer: 0.271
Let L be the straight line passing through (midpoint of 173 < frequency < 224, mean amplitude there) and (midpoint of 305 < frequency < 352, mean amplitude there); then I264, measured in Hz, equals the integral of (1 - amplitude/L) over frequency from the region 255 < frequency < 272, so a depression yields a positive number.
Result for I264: 5.9 Hz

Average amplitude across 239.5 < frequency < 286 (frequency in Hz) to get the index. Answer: 20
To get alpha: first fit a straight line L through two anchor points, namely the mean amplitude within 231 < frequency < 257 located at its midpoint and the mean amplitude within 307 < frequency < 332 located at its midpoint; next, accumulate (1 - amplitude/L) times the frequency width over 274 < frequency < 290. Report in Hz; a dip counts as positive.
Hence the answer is -2.3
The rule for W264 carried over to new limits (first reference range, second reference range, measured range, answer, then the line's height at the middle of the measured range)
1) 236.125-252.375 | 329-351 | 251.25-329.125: 0.182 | 23.3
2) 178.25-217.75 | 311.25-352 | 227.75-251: -0.124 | 23.6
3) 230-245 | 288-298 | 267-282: 0.453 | 26.7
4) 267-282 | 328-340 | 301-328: 0.114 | 19.9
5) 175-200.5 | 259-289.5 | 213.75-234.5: -0.149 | 23.3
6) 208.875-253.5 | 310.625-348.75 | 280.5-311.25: -0.189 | 20.8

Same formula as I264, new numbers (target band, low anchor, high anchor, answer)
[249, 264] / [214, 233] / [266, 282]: 1.5 Hz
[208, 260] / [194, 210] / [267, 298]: -1.0 Hz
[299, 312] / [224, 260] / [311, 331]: -3.4 Hz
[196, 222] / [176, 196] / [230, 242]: 0.9 Hz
